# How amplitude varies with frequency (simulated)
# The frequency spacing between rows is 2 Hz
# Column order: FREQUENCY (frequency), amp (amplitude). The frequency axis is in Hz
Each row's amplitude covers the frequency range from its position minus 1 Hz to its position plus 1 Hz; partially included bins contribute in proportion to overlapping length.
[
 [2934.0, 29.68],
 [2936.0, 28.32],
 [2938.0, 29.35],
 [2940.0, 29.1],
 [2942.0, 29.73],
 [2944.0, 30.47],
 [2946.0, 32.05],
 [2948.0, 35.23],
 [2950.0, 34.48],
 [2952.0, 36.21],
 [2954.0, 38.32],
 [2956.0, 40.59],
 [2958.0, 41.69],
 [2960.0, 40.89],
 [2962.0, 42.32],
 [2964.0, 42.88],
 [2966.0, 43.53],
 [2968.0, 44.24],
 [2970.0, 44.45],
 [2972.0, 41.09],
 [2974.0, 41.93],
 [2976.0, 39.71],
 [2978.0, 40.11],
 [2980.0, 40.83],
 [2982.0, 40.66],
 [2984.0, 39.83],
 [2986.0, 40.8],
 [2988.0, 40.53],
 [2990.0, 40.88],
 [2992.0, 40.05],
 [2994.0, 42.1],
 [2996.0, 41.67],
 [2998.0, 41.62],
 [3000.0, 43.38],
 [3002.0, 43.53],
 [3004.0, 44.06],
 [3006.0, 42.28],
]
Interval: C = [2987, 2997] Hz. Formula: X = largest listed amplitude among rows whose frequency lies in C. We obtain 42.1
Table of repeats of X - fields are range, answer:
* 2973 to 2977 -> 41.93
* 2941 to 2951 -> 35.23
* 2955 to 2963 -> 42.32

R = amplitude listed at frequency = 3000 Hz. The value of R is 43.38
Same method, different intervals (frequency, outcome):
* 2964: 42.88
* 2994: 42.1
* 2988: 40.53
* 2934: 29.68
